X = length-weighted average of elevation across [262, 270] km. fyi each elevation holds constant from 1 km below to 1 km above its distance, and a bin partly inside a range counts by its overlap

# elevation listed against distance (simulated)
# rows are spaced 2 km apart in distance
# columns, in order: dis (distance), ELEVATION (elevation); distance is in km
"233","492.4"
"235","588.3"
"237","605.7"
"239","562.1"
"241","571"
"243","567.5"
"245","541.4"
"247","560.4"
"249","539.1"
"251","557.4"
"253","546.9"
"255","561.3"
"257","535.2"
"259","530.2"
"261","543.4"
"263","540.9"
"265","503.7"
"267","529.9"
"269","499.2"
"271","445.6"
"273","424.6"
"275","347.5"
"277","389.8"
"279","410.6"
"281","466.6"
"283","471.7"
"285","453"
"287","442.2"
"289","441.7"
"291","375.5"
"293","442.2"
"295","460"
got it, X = 518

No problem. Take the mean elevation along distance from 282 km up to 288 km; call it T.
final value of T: 456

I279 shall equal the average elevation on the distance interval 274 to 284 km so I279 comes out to 417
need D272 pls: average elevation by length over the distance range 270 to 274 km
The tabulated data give 435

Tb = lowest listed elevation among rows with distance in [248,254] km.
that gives 539.1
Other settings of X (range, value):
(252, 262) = 543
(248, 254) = 548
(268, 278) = 421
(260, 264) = 542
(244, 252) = 550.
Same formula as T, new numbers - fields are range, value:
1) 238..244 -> 567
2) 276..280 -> 400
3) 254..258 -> 548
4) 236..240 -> 584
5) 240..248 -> 560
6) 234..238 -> 597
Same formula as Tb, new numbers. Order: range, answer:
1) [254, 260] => 530.2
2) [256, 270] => 499.2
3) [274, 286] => 347.5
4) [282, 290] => 441.7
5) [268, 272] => 445.6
